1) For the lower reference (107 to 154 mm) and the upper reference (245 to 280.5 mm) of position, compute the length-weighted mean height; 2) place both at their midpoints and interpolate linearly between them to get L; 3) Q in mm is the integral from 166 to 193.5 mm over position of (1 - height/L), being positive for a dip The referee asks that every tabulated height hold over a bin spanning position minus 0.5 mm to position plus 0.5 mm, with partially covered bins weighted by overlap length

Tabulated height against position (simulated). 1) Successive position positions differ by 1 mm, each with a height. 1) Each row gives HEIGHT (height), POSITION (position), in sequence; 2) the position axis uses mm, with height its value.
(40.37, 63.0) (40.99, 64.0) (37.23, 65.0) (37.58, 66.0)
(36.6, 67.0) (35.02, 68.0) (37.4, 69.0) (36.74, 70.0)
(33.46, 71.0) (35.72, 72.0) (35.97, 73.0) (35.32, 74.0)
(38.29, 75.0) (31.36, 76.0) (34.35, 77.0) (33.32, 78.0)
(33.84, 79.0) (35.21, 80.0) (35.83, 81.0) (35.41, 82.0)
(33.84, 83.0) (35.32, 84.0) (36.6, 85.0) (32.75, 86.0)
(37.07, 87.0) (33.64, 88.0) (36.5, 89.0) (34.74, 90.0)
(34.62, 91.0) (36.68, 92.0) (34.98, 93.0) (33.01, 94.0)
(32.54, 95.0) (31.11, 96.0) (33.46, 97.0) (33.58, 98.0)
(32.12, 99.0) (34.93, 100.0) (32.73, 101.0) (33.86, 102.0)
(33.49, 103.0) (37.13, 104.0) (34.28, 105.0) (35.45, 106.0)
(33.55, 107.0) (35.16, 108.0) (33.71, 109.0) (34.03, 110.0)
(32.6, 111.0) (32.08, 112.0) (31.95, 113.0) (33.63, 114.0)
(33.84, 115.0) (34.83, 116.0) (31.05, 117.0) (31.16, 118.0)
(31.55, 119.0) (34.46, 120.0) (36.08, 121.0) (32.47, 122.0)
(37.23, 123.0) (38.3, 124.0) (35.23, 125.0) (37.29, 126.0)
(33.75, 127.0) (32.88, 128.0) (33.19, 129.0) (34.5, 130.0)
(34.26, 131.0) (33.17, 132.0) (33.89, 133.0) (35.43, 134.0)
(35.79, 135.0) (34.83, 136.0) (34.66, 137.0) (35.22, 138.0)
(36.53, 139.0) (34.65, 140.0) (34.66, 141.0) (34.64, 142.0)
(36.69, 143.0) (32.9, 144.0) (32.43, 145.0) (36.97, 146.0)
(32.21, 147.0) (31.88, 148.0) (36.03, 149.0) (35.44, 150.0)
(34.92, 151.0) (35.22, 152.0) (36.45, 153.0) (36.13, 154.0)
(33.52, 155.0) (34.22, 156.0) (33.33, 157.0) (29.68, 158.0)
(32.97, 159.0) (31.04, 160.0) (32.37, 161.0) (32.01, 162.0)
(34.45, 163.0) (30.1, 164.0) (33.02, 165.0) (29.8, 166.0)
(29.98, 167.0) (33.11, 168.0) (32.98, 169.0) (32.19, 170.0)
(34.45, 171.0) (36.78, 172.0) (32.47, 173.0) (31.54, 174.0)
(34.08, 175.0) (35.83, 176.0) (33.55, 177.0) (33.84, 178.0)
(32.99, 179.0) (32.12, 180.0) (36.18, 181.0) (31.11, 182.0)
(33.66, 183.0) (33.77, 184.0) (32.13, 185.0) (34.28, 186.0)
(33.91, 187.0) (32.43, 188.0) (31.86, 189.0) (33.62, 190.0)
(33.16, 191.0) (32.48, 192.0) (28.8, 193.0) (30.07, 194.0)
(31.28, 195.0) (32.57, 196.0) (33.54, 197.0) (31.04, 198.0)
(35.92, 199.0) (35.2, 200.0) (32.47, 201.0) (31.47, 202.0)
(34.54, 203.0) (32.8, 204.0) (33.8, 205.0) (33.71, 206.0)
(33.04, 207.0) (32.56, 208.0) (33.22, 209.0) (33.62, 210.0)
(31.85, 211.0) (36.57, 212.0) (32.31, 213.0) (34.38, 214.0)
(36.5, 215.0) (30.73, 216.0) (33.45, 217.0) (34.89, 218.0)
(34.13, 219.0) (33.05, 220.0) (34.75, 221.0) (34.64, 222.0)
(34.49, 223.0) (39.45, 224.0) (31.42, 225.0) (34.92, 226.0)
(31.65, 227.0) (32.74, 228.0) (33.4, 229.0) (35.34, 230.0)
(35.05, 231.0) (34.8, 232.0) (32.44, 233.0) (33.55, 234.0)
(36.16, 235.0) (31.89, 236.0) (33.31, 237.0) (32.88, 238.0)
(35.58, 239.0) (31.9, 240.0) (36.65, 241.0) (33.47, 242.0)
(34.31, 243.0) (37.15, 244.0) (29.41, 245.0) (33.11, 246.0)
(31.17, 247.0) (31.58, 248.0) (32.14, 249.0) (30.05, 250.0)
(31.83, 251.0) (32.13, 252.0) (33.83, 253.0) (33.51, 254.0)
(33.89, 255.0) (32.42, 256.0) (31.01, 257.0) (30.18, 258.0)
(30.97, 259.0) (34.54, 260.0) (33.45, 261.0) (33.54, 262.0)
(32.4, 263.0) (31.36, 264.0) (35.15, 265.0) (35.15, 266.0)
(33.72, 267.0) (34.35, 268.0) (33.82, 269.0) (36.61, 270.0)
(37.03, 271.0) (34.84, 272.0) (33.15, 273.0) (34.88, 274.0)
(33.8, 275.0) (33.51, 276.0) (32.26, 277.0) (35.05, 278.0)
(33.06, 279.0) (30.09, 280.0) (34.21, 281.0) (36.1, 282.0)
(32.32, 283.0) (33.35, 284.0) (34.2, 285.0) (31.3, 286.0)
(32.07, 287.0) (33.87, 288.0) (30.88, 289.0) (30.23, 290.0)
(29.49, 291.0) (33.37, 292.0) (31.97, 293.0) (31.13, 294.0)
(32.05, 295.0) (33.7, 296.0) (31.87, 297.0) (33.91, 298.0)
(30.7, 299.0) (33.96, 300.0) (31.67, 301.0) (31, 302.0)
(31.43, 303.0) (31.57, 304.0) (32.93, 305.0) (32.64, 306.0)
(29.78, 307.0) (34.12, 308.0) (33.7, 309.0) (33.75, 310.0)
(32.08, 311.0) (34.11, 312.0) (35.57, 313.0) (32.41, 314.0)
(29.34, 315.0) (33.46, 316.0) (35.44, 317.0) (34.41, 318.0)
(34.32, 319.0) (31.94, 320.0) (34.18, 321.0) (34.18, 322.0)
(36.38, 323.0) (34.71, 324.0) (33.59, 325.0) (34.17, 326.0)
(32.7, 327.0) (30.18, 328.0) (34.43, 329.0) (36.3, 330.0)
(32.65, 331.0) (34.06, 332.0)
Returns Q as 0.69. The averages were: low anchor 34.4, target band 33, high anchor 33.1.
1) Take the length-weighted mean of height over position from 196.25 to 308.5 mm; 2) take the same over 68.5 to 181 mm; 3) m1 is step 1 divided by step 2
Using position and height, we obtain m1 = 1.0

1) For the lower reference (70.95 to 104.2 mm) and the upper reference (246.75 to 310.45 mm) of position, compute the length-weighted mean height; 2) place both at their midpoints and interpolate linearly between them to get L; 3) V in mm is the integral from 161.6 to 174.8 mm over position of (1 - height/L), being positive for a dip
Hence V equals 0.5 mm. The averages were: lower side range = 34.5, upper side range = 32.8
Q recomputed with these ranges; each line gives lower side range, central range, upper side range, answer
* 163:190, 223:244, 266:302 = -0.67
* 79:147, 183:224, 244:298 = 0.25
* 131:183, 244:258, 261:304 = 0.46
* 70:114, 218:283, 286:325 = -0.82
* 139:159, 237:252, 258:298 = 0.24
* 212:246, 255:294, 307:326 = 0.79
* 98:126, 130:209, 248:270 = 0.29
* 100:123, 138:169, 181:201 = -0.36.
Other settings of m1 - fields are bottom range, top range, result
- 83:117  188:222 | 0.97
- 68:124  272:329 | 0.96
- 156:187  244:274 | 1.01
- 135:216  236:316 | 0.98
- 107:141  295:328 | 0.97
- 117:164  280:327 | 0.96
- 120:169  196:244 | 0.99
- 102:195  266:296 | 0.99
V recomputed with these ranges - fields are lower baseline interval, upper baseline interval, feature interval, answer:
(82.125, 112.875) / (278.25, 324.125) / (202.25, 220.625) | -0.1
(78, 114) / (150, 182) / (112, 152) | -0.8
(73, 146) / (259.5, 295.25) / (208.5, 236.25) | -0.3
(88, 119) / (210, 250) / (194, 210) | 0.3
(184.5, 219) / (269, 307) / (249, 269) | 0.1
